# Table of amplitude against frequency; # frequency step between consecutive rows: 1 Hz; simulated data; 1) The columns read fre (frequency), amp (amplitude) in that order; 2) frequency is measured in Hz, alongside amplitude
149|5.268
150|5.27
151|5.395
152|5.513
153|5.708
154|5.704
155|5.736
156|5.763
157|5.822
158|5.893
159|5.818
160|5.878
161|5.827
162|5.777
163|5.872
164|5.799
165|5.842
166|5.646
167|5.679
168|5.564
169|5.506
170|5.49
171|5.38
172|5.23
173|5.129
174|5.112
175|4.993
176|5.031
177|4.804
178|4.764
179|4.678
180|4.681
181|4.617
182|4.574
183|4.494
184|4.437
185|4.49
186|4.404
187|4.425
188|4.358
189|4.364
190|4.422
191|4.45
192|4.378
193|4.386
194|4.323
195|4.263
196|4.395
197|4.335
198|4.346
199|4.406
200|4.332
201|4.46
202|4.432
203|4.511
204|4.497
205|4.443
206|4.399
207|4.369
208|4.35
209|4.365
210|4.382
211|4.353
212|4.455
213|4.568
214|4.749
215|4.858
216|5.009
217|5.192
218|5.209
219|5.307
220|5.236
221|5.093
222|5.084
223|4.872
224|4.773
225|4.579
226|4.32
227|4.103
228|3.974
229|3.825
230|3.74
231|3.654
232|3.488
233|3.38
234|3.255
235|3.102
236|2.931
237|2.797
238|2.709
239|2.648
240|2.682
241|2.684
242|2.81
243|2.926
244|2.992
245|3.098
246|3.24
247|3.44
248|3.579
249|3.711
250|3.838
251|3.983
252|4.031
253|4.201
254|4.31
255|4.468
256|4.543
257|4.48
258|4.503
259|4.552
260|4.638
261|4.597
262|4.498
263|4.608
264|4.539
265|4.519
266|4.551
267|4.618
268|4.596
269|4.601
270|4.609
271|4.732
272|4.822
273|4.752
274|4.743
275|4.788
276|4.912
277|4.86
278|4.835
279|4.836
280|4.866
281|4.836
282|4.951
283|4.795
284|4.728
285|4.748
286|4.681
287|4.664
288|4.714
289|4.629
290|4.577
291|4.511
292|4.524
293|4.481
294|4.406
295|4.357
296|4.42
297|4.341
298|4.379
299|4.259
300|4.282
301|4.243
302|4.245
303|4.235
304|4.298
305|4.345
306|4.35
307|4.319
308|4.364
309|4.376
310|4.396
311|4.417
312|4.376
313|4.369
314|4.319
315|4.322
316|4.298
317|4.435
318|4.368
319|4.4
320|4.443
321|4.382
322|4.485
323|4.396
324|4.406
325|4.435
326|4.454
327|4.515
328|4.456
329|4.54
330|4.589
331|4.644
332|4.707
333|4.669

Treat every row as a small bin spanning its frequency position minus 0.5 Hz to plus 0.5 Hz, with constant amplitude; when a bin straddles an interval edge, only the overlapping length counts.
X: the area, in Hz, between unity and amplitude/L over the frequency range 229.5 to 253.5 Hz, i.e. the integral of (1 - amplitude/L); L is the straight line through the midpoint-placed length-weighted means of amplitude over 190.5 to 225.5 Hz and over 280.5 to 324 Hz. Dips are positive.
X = 6.7 Hz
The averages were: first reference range 4.6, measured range 3.29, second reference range 4.45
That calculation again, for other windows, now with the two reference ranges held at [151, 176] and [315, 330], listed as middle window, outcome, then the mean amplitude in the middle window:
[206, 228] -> 2.12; 4.7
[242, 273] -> 4.54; 4.18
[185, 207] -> 3.94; 4.4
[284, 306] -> 0.88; 4.45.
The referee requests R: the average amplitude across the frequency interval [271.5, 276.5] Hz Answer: 4.8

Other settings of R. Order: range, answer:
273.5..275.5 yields 4.77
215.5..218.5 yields 5.14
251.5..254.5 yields 4.18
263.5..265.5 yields 4.53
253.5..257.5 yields 4.45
